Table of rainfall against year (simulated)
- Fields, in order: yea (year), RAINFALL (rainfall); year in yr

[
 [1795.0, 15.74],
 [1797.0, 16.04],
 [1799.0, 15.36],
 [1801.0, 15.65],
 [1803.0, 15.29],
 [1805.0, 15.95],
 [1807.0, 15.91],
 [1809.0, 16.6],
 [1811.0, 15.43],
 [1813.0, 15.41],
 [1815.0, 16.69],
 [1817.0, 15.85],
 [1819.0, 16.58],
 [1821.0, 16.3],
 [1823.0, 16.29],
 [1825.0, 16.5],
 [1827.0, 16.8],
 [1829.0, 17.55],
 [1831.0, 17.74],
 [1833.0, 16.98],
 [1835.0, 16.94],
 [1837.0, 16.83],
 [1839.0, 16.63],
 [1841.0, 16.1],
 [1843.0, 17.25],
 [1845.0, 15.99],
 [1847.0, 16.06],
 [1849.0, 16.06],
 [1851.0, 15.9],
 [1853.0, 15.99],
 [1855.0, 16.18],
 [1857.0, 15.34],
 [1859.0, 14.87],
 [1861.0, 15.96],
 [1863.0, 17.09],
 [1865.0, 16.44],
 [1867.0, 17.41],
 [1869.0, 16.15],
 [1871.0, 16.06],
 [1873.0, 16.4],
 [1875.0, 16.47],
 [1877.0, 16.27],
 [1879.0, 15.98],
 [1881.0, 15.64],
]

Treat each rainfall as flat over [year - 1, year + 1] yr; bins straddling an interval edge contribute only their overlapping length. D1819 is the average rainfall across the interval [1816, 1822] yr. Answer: 16.2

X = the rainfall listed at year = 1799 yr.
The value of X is 15.36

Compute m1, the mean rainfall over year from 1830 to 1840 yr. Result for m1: 17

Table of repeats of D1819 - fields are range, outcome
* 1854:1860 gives 15.5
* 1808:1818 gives 16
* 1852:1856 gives 16.1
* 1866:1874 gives 16.5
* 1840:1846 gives 16.4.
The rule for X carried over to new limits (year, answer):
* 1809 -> 16.6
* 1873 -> 16.4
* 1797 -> 16.04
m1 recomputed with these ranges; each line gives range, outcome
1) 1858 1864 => 16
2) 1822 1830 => 16.8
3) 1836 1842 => 16.5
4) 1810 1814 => 15.4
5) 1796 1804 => 15.6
